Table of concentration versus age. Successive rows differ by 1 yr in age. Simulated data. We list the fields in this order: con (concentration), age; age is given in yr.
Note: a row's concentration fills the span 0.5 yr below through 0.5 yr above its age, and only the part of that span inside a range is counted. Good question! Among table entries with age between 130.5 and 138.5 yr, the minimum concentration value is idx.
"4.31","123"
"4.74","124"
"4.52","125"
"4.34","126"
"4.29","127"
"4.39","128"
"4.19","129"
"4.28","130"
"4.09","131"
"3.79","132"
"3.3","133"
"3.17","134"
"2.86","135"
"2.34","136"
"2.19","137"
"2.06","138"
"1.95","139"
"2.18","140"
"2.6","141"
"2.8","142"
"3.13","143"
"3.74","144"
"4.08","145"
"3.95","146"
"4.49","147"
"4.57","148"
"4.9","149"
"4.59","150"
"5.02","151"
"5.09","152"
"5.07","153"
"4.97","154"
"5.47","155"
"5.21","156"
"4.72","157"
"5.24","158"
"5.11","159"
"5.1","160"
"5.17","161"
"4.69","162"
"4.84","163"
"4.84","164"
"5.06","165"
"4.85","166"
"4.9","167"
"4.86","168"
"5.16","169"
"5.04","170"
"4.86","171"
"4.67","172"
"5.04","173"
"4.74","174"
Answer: 2.06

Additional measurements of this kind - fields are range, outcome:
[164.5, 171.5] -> 4.85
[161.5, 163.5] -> 4.69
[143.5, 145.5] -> 3.74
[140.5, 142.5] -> 2.6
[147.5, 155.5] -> 4.57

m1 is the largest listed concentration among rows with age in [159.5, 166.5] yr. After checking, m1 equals 5.17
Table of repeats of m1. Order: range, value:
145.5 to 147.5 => 4.49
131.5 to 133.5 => 3.79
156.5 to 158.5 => 5.24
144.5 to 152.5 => 5.09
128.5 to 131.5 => 4.28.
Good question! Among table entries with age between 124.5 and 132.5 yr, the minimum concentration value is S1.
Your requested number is 3.79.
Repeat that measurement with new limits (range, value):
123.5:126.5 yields 4.34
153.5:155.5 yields 4.97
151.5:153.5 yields 5.07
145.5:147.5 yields 3.95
